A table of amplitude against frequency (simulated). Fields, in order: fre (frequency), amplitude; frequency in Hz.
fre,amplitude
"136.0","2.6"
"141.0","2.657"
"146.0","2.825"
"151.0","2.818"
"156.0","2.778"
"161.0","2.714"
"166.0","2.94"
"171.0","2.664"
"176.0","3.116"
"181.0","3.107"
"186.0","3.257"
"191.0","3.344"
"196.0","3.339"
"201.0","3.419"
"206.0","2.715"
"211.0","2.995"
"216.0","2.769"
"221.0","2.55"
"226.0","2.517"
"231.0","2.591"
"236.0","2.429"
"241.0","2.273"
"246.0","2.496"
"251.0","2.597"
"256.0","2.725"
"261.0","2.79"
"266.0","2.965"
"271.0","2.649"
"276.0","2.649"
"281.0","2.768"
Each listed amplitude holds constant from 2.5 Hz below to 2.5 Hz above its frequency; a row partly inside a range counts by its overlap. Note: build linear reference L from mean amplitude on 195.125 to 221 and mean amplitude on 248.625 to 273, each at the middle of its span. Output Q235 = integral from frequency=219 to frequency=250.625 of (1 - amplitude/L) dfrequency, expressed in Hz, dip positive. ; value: 4.2 Hz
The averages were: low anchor 2.98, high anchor 2.75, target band 2.48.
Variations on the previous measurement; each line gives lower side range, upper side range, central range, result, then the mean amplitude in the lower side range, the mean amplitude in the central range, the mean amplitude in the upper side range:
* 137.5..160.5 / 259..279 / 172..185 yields -1.5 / 2.76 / 3.08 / 2.76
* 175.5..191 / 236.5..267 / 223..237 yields 1.4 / 3.2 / 2.52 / 2.61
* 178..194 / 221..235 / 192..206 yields -1.1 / 3.24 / 3.26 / 2.54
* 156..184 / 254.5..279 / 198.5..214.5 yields -1.0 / 2.9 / 3.03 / 2.76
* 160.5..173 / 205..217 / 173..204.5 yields -4.7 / 2.79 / 3.24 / 2.85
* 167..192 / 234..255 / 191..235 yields -1.7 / 3.07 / 2.87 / 2.47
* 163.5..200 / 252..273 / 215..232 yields 2.0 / 3.12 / 2.59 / 2.77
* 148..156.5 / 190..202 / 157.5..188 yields 1.1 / 2.8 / 2.96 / 3.36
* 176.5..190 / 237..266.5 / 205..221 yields 0.8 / 3.19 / 2.79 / 2.61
